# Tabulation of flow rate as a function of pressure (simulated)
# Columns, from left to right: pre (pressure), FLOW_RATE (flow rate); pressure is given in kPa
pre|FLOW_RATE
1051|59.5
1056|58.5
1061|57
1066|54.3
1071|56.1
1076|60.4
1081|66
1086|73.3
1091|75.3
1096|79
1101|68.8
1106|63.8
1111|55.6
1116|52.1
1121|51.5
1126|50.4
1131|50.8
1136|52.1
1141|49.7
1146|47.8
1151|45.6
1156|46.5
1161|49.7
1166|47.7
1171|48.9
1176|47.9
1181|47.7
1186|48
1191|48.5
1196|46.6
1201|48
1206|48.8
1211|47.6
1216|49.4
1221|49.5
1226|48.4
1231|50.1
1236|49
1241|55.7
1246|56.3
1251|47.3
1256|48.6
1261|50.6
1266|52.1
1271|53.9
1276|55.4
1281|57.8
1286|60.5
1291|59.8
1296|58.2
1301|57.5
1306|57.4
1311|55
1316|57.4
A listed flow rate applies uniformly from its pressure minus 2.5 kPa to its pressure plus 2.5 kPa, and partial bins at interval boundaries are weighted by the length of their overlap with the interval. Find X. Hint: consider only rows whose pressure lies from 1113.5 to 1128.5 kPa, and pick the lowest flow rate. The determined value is 50.4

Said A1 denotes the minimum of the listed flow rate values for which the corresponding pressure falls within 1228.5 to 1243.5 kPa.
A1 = 49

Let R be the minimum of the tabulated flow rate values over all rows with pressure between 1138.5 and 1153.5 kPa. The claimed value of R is 45.6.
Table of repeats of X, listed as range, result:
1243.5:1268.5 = 47.3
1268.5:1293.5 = 53.9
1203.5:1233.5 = 47.6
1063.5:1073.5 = 54.3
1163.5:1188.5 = 47.7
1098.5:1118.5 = 52.1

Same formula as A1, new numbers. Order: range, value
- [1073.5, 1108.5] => 60.4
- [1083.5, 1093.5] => 73.3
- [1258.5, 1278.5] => 50.6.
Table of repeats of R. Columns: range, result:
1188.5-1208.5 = 46.6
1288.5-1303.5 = 57.5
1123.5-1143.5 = 49.7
